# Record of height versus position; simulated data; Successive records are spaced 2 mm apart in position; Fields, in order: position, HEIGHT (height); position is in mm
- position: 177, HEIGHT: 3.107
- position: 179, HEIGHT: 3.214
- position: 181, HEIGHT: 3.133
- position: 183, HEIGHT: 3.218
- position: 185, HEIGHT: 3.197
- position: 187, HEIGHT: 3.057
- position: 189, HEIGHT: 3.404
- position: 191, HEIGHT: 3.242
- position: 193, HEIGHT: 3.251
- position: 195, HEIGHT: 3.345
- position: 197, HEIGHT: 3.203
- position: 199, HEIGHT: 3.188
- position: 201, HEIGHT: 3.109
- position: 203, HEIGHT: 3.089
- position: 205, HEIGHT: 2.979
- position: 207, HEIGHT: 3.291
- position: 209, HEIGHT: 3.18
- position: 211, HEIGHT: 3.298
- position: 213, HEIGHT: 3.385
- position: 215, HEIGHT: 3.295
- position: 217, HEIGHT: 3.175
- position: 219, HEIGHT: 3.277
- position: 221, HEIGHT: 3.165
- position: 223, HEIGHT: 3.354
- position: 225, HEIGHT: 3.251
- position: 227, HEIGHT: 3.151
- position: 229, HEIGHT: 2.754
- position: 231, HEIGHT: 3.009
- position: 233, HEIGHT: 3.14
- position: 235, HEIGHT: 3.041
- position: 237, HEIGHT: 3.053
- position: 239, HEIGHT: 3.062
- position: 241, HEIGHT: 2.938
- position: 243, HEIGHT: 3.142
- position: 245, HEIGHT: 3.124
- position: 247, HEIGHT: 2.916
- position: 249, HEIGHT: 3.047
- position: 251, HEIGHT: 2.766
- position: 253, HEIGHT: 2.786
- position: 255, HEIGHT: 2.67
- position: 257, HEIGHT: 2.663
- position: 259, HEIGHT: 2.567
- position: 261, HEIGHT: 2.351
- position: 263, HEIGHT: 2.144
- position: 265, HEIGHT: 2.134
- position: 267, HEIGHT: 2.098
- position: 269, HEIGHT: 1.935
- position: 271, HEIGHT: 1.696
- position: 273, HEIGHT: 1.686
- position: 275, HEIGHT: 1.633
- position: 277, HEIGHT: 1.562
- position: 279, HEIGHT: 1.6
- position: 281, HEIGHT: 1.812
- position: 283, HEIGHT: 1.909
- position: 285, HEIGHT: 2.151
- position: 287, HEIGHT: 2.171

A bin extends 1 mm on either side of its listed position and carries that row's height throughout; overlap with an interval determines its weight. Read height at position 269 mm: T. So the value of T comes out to 1.935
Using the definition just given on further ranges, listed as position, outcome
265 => 2.134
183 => 3.218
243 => 3.142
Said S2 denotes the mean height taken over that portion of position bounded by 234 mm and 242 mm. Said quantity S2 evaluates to 3.02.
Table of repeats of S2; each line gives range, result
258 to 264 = 2.35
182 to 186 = 3.21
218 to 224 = 3.27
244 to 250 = 3.03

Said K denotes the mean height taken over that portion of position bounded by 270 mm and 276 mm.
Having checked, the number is 1.67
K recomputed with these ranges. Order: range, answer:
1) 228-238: 3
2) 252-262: 2.61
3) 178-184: 3.19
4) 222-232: 3.1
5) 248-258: 2.79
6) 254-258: 2.67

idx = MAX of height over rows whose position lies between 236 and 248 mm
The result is 3.142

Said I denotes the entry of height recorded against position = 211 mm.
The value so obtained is 3.298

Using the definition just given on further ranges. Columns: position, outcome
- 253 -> 2.786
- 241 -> 2.938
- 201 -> 3.109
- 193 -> 3.251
